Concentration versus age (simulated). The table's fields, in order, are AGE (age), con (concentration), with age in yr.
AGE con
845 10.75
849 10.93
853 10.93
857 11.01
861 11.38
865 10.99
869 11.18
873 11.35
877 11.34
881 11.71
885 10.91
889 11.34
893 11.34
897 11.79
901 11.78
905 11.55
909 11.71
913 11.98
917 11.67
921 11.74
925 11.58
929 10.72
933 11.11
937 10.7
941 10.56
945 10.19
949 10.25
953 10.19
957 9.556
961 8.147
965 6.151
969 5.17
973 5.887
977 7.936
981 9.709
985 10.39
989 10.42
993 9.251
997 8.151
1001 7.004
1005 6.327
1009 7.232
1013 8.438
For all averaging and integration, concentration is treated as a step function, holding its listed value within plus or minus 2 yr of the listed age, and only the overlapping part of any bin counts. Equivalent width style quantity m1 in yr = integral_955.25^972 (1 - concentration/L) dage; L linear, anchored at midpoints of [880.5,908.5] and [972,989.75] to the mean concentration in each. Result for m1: 4.1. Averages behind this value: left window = 11.5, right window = 8.93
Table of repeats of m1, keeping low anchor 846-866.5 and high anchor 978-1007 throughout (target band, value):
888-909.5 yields -2.7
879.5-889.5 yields -0.7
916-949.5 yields -4.2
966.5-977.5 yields 3.6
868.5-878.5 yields -0.5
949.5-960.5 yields -0.4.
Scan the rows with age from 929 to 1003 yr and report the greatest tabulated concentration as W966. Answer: 11.11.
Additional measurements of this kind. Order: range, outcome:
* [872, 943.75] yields 11.98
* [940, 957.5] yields 10.56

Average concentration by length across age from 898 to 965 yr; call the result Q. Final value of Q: 10.7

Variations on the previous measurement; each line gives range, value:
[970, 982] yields 7.47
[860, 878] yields 11.2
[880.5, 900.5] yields 11.4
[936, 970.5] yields 9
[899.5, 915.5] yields 11.8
